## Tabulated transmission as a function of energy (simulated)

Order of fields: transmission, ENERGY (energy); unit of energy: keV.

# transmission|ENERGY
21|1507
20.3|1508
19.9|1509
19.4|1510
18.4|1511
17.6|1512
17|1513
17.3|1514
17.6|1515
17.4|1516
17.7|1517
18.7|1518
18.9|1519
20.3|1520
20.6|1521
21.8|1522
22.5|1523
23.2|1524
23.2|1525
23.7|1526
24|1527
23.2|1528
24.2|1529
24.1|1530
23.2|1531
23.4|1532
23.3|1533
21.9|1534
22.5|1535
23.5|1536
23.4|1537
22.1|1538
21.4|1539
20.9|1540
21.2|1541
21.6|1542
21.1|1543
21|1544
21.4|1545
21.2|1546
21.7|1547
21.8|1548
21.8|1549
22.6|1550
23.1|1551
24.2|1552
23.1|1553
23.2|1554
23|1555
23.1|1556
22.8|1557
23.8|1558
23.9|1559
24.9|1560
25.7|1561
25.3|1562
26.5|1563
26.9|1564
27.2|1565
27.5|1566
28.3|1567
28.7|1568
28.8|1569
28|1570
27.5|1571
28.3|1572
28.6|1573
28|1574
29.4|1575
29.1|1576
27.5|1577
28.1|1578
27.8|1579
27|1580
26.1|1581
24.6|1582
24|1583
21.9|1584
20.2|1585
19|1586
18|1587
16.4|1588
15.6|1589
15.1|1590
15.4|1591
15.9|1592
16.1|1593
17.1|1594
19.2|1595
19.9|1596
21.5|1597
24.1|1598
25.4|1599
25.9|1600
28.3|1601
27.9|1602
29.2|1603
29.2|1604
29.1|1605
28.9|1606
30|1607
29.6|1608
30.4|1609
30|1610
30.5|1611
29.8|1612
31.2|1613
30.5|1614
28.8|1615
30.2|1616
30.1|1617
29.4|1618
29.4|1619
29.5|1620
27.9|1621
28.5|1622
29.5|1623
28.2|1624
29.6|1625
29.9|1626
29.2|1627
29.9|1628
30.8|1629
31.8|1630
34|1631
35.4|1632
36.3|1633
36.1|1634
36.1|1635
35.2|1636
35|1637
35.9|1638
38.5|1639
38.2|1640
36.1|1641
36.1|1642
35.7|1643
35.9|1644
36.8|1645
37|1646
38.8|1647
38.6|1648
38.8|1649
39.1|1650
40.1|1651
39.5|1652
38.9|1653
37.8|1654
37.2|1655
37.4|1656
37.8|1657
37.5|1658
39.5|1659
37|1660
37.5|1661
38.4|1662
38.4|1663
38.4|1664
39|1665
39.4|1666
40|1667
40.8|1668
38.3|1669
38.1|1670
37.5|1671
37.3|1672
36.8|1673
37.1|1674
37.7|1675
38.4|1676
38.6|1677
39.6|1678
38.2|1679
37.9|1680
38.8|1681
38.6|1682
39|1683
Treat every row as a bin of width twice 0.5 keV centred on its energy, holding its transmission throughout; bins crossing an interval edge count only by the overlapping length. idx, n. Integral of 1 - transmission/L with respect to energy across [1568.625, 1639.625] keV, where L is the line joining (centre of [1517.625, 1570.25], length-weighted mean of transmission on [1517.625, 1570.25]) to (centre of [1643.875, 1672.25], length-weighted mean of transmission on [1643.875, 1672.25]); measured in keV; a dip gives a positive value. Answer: 8.7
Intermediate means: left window 23.3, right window 38.3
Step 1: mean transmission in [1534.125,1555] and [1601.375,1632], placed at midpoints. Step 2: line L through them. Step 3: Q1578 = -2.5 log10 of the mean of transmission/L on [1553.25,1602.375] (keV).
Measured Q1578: 0.07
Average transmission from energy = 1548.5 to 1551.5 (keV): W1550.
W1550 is 22.5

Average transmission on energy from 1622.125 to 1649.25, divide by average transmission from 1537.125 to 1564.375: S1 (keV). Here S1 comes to 1.50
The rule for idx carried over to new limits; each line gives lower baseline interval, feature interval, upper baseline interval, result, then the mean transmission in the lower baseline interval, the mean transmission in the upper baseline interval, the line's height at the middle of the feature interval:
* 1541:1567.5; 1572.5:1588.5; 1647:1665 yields 1.5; 23.7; 38.4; 27.5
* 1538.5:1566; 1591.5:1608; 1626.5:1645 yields 3.1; 23.2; 34.8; 29.8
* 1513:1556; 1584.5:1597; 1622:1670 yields 5.0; 21.8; 36.2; 29.1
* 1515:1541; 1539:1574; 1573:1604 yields -3.1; 21.9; 23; 22.4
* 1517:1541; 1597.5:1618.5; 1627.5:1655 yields 2.1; 22.2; 36.4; 32.2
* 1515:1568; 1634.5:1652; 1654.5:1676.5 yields -0.9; 22.8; 38.2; 35.4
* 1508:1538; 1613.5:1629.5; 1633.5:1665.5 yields 2.1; 21.1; 37.6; 33.9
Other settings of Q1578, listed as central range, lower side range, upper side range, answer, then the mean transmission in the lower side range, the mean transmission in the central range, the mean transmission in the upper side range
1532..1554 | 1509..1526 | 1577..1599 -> -0.11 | 19.6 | 22.2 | 20.9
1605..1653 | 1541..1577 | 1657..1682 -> 0.01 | 24.9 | 33.1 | 38.3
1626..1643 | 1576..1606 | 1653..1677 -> -0.09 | 22.8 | 34.6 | 38.2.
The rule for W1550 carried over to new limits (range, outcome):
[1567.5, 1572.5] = 28.3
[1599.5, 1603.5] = 27.8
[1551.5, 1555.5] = 23.4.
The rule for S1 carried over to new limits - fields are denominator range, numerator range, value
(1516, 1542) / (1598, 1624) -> 1.32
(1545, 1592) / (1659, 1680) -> 1.59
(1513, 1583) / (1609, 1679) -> 1.49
